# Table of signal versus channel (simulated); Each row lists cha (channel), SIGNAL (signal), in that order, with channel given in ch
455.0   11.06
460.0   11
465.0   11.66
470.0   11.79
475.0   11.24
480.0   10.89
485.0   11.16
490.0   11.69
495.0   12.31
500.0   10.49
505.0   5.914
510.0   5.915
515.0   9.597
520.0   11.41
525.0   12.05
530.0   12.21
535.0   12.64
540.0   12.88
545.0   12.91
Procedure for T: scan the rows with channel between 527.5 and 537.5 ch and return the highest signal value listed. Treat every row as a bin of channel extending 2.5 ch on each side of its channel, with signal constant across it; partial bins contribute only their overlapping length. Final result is 12.64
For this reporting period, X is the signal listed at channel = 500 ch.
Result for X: 10.49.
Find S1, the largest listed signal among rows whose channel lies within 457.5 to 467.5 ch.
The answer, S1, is 11.66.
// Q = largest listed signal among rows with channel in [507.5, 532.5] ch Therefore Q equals 12.21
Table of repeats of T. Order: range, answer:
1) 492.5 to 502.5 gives 12.31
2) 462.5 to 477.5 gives 11.79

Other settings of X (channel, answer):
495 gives 12.31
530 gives 12.21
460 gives 11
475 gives 11.24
